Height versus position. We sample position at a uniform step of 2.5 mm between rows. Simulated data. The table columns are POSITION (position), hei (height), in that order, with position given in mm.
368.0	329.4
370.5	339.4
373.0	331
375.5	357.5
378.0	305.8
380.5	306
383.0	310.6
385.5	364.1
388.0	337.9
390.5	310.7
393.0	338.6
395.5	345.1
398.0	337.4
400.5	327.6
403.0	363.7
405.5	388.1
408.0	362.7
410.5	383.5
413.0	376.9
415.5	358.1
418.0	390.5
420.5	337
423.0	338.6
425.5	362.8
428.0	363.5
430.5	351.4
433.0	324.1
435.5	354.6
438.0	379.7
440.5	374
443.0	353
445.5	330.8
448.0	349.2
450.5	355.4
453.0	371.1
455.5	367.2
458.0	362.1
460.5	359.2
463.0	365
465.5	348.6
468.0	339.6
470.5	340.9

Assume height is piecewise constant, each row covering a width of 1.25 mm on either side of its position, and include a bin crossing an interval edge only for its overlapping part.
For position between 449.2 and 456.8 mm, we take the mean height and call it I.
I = 364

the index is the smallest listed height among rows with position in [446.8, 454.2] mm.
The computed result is 349.2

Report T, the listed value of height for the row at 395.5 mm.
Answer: 345.1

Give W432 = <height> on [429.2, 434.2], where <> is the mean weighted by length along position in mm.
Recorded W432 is 338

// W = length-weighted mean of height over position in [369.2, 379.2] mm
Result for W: 334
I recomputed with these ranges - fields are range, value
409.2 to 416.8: 373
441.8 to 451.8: 347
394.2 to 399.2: 341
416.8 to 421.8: 363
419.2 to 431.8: 351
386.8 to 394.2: 329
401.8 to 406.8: 376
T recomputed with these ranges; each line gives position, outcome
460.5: 359.2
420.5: 337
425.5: 362.8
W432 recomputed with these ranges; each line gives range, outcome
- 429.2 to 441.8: 357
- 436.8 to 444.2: 369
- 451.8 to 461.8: 365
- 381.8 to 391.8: 331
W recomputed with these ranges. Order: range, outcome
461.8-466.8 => 357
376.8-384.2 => 307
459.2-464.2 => 362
